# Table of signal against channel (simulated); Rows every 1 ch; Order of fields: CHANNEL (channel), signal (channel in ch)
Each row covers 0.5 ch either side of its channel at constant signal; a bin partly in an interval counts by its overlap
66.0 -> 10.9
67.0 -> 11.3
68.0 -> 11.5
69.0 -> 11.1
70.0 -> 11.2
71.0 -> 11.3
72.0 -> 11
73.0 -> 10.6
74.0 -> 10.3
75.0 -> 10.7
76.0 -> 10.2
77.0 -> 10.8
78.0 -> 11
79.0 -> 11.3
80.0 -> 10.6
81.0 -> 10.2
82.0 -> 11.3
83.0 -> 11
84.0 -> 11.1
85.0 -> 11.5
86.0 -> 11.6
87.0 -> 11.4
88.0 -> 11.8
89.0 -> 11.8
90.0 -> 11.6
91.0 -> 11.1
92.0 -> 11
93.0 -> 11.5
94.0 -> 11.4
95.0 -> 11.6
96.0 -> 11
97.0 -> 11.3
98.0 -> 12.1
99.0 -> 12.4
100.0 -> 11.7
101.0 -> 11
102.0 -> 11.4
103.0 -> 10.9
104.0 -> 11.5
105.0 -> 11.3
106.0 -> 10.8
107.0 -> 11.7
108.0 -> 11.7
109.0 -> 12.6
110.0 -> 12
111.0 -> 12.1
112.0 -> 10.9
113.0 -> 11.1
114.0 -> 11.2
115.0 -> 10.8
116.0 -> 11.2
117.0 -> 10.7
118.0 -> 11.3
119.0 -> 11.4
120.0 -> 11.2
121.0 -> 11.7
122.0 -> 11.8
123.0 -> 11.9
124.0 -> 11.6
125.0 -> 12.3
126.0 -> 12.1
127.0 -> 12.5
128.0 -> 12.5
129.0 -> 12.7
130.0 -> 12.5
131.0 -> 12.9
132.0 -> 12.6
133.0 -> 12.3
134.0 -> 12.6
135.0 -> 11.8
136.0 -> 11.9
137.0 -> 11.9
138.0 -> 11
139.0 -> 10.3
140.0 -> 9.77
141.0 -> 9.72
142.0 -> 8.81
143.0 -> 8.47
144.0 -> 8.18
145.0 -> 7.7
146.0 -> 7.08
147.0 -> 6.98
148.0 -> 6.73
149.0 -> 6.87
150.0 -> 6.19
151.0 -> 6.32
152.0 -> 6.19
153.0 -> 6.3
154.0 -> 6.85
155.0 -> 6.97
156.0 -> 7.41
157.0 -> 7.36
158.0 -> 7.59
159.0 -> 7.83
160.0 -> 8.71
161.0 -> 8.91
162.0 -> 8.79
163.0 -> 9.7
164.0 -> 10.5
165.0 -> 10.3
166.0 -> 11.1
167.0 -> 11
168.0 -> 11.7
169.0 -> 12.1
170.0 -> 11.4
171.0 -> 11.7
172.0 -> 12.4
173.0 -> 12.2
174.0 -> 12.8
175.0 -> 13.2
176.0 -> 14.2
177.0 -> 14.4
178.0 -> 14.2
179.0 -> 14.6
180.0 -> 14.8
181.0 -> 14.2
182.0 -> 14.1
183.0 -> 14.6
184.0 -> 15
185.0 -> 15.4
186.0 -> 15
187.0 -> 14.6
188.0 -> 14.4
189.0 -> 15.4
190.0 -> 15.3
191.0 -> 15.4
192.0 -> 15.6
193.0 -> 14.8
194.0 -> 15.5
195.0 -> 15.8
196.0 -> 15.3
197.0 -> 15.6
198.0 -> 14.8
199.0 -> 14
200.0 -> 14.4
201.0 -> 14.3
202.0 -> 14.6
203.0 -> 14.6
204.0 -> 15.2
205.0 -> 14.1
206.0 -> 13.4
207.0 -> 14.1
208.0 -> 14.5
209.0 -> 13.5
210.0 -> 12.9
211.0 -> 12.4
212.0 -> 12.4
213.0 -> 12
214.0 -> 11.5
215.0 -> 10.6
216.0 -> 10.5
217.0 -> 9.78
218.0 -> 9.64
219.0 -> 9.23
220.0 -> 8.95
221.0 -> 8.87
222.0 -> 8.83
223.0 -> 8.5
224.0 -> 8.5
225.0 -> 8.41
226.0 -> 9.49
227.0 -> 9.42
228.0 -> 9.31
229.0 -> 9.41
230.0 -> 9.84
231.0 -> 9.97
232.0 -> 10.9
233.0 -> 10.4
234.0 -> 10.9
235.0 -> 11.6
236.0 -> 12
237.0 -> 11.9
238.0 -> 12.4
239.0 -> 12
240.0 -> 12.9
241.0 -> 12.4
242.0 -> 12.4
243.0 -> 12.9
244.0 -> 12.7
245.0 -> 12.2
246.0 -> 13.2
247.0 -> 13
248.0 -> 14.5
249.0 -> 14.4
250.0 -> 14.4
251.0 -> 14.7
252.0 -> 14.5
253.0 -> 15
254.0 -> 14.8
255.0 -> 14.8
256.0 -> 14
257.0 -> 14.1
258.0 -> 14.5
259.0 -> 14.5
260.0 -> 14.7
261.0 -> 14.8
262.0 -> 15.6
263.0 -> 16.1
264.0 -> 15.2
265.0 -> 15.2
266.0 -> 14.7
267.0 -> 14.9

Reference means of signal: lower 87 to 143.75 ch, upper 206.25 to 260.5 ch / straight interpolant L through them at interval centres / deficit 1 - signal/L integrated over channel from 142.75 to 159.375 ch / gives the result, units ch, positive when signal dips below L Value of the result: 6.5 ch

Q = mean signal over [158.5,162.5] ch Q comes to 8.56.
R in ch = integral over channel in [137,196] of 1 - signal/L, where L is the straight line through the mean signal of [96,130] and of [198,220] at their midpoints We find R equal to 5.4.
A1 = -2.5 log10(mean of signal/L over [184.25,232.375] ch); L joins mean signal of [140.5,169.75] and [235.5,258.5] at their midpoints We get -0.13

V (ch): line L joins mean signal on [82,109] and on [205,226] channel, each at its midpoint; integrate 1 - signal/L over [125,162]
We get 6.2 ch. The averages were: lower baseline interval 11.4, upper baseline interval 11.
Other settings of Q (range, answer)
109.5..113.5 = 11.5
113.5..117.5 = 11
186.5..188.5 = 14.5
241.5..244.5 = 12.7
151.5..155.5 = 6.58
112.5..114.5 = 11.1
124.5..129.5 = 12.4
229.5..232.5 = 10.2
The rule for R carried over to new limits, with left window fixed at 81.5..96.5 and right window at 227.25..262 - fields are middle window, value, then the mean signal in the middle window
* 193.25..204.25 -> -2.22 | 14.9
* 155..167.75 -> 3.17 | 9.07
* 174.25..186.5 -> -2.20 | 14.4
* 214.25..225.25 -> 2.86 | 9.33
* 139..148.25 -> 2.78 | 8.31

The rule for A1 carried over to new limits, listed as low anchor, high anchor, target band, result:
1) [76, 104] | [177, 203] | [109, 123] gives 0.07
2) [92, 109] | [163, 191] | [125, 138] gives -0.01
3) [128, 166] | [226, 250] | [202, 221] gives -0.11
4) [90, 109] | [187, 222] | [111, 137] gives 0.00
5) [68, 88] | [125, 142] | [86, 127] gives -0.01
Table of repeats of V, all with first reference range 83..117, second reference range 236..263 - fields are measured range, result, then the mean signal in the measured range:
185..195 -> -1.8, 15.2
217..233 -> 4.8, 9.33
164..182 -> -0.2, 12.7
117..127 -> 0.1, 11.7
